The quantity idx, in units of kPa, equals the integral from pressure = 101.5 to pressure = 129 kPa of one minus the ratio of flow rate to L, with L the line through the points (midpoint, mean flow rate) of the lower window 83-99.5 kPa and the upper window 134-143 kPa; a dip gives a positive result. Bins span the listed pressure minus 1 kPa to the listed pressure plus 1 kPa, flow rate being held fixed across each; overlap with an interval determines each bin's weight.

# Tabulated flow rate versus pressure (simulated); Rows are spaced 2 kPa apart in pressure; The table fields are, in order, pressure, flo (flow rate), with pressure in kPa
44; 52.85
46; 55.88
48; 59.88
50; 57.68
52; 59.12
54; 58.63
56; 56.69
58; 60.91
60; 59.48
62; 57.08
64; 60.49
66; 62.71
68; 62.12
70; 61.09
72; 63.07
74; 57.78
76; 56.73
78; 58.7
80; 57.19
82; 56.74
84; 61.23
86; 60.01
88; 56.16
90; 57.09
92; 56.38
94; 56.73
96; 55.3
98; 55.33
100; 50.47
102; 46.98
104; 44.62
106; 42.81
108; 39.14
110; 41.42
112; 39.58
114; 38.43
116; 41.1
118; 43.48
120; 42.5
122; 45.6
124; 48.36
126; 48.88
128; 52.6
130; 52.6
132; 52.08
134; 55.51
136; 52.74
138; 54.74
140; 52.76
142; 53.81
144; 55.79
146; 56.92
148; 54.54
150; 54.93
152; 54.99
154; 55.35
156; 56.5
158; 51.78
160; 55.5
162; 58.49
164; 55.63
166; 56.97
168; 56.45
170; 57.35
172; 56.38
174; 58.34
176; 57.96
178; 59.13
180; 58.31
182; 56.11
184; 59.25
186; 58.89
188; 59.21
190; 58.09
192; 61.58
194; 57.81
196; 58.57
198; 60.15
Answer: 5.7 kPa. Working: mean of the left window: 57.1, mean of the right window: 53.7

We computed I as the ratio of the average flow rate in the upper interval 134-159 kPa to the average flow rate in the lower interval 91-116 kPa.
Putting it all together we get 1.16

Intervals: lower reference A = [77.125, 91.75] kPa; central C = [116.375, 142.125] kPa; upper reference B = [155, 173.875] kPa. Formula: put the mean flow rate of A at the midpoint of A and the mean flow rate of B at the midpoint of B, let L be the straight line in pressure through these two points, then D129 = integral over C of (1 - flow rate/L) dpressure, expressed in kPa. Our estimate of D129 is 3.1 kPa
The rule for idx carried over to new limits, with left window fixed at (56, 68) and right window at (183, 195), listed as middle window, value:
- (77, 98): 0.84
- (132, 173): 2.84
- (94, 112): 3.80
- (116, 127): 2.63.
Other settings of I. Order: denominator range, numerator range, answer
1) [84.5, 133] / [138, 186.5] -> 1.15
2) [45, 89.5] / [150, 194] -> 0.97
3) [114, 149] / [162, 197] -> 1.15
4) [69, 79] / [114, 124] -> 0.73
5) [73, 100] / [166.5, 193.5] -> 1.02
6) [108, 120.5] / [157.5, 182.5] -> 1.39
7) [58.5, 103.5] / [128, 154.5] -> 0.94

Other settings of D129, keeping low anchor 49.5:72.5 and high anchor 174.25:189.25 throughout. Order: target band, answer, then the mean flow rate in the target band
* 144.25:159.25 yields 1.0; 55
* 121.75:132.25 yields 1.6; 50.2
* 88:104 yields 1.6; 53.6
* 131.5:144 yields 1.1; 53.8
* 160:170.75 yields 0.3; 56.8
